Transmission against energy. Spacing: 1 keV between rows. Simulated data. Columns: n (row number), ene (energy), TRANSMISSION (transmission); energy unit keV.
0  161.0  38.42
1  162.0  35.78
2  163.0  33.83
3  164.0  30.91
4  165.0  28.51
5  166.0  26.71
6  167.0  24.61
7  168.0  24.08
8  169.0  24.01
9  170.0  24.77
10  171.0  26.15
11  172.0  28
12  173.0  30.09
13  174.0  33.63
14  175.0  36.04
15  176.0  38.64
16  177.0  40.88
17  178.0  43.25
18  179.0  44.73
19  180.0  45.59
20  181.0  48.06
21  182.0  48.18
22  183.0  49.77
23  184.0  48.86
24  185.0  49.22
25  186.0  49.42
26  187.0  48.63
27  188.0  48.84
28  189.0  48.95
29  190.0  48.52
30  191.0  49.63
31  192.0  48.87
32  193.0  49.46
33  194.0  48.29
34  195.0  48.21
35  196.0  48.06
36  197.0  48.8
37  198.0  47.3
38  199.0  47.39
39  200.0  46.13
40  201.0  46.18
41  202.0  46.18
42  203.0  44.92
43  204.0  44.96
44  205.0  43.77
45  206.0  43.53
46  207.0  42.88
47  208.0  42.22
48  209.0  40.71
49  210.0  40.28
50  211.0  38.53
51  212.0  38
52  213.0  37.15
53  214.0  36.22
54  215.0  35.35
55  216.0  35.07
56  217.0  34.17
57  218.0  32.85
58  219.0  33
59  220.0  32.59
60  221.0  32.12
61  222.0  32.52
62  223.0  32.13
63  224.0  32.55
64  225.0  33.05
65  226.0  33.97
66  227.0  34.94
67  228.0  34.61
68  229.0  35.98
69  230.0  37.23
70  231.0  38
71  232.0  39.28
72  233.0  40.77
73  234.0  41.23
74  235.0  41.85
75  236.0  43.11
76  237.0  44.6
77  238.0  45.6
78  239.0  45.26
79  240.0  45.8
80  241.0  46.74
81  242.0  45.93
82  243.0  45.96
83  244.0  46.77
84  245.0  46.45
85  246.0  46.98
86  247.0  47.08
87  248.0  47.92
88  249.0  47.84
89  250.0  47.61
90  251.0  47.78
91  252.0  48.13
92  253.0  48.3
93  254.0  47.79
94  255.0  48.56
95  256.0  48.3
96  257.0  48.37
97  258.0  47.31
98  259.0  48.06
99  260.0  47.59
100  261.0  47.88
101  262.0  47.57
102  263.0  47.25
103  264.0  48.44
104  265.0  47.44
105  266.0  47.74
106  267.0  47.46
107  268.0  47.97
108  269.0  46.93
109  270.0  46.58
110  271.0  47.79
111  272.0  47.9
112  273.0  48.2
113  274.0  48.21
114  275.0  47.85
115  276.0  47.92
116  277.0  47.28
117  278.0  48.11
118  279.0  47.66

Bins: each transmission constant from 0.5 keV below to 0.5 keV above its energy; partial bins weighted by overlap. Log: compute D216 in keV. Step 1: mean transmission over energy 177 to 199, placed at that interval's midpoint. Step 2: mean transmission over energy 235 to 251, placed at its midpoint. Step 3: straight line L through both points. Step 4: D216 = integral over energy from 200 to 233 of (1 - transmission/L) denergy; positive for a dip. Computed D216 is 6.46 keV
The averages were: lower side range 47.9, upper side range 46.2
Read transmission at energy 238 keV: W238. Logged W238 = 45.6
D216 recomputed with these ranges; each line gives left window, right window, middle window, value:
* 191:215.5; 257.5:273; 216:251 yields 4.3 keV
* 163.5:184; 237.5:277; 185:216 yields -4.7 keV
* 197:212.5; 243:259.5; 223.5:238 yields 2.4 keV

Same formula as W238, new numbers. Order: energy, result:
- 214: 36.22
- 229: 35.98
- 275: 47.85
